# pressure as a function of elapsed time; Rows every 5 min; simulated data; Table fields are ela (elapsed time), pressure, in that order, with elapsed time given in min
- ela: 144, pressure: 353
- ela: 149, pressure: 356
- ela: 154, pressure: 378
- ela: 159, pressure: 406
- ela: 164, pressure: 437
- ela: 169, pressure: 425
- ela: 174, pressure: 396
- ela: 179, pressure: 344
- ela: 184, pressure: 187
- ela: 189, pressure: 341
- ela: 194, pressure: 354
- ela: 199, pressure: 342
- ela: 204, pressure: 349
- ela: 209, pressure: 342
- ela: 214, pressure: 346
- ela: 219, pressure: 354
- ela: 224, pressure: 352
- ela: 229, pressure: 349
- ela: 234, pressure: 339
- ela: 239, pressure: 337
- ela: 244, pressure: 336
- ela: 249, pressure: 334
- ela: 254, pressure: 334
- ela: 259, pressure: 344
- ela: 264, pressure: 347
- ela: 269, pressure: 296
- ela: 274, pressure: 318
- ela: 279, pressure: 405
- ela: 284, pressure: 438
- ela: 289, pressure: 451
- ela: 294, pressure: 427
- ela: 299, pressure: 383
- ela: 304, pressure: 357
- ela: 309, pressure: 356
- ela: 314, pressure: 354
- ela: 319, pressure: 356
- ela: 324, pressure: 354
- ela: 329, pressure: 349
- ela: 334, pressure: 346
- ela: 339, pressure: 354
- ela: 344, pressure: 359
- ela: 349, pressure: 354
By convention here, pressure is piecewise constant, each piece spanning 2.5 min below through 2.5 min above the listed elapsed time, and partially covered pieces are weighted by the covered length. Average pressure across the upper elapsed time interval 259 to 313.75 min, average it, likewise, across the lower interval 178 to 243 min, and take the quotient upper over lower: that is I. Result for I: 1.1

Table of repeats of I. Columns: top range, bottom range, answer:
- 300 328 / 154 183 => 0.92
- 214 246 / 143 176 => 0.87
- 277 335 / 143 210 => 1.07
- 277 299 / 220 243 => 1.24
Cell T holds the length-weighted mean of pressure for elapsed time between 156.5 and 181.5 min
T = 402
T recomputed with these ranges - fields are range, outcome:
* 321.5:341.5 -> 351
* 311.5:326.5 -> 355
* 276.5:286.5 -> 422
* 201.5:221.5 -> 348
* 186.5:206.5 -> 346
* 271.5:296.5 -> 408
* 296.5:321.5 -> 361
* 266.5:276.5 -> 307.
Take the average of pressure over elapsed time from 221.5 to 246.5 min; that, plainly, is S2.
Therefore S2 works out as 343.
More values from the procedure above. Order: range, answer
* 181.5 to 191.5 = 264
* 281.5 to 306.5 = 411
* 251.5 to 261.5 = 339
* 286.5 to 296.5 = 439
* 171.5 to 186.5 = 309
